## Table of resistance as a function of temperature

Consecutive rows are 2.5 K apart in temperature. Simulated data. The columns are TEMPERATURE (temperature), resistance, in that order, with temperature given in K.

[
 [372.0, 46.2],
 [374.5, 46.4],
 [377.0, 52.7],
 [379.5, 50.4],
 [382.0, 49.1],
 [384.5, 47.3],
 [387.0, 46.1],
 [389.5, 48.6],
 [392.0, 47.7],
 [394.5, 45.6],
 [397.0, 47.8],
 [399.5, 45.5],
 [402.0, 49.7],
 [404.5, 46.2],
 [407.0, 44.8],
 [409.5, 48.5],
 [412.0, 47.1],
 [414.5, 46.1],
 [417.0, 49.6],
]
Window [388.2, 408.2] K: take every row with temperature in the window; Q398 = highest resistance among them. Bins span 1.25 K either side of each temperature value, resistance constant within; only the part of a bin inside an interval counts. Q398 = 49.7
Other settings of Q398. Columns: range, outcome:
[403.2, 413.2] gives 48.5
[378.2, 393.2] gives 50.4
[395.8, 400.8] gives 47.8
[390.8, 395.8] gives 47.7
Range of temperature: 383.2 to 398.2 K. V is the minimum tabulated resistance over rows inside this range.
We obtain 45.6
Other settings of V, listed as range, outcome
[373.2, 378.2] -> 46.4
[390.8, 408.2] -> 44.8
